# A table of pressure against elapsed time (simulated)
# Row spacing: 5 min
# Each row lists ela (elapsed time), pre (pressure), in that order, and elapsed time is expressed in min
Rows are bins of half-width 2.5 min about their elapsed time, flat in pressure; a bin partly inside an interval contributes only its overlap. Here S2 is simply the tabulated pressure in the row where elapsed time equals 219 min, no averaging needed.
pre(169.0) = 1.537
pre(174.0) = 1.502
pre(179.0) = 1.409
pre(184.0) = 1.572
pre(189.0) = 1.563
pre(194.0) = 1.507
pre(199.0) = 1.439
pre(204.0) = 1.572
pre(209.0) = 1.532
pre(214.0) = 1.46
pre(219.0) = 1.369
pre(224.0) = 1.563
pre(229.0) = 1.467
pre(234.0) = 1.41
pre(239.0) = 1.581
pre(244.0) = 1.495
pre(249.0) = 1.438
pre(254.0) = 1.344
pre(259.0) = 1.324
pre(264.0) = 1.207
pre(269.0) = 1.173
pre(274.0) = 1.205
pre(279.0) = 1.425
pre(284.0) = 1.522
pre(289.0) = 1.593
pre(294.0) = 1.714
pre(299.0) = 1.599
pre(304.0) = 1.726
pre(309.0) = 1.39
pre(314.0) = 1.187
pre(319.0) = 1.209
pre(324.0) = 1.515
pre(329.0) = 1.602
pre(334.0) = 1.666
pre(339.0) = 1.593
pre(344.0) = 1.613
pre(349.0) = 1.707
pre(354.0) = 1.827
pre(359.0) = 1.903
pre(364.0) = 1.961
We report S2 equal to 1.369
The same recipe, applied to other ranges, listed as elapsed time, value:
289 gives 1.593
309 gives 1.39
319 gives 1.209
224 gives 1.563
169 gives 1.537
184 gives 1.572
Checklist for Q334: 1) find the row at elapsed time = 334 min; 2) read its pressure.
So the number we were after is 1.666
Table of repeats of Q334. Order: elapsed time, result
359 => 1.903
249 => 1.438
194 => 1.507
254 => 1.344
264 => 1.207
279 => 1.425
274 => 1.205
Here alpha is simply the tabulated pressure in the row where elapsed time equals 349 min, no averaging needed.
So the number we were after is 1.707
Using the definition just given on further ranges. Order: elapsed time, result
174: 1.502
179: 1.409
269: 1.173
